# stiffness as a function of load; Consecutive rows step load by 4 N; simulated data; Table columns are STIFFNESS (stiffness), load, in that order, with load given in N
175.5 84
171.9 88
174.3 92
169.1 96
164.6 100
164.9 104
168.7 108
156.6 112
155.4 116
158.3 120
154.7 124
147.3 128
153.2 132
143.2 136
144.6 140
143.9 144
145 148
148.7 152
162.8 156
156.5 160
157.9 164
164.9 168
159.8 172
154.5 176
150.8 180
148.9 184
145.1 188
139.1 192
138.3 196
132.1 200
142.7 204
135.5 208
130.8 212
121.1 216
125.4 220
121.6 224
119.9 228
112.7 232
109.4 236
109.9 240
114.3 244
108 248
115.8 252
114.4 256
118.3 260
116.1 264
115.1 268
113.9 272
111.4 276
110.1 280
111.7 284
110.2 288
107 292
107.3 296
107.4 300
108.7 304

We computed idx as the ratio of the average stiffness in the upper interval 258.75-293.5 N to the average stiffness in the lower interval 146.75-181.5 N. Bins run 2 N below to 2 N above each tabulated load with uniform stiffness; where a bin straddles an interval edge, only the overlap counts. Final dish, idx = 0.7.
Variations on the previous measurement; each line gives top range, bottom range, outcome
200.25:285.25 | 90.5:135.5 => 0.74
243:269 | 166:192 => 0.75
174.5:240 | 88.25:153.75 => 0.85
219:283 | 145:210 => 0.77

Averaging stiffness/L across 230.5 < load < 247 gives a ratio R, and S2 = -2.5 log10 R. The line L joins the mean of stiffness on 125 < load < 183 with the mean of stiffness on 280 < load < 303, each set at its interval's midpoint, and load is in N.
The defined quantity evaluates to 0.13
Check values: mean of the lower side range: 152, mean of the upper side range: 109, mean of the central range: 111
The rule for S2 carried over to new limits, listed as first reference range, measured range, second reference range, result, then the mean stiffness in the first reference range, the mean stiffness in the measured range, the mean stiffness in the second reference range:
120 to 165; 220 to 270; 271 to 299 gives 0.06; 151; 115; 110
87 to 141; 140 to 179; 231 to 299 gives -0.07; 159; 154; 112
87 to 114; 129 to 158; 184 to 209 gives 0.04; 167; 149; 140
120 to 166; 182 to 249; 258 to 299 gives 0.03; 151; 127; 112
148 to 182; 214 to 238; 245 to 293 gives 0.11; 156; 118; 113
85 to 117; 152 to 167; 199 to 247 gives -0.09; 166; 158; 122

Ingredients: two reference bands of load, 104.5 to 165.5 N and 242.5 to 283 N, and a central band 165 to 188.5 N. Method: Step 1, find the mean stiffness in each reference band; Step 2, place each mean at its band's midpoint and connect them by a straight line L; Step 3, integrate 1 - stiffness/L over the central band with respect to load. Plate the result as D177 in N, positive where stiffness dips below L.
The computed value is -2.4 N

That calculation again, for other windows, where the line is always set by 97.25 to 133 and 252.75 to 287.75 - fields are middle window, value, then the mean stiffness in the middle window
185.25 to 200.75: -0.4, 140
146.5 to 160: -0.5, 153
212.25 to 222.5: 0.4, 124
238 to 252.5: 1.1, 112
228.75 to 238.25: 0.9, 112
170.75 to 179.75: -0.9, 156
